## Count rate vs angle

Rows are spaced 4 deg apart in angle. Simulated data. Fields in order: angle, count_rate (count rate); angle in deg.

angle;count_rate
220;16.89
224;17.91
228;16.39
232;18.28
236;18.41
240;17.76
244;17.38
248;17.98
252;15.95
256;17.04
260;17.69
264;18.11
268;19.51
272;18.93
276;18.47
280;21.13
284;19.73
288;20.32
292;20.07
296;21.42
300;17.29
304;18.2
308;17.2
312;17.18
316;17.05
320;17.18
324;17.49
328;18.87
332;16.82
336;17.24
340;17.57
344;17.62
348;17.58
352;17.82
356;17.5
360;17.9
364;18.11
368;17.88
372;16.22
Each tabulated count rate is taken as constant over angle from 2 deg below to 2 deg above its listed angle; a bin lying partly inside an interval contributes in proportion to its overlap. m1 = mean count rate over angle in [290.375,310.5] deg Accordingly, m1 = 18.8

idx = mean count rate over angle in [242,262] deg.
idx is 17.2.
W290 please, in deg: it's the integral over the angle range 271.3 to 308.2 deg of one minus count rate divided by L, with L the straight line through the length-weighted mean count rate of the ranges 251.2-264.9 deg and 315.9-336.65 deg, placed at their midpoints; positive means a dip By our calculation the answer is -4.3 deg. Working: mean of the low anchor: 17.2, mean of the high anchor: 17.5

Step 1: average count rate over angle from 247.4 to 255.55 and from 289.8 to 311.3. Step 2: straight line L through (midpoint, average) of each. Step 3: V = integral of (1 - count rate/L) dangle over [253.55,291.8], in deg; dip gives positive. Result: -2.9 deg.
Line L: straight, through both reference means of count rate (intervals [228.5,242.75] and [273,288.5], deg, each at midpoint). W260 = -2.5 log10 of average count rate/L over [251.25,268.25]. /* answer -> 0.08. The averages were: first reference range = 17.9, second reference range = 19.8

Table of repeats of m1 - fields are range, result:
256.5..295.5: 19.3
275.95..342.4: 18.4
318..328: 17.6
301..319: 17.4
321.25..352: 17.6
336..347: 17.5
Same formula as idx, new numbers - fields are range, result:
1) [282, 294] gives 20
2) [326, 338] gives 17.6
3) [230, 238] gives 18.3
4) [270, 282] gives 19.5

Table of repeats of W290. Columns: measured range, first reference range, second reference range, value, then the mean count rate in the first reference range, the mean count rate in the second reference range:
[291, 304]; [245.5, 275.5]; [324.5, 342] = -1.2 deg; 17.9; 17.6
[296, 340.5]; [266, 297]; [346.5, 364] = 2.8 deg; 19.9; 17.8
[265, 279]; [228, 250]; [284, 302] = 0.0 deg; 17.8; 19.8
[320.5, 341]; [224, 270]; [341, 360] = 0.1 deg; 17.7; 17.7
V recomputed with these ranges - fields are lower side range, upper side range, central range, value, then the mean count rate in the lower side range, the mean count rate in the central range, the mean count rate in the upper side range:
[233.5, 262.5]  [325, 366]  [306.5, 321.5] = 0.4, 17.5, 17.1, 17.7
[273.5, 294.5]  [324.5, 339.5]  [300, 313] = 0.9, 20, 17.5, 17.6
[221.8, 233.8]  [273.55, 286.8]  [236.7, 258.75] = 1.3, 17.5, 17.3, 19.8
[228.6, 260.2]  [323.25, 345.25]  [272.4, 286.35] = -1.7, 17.5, 19.7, 17.6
